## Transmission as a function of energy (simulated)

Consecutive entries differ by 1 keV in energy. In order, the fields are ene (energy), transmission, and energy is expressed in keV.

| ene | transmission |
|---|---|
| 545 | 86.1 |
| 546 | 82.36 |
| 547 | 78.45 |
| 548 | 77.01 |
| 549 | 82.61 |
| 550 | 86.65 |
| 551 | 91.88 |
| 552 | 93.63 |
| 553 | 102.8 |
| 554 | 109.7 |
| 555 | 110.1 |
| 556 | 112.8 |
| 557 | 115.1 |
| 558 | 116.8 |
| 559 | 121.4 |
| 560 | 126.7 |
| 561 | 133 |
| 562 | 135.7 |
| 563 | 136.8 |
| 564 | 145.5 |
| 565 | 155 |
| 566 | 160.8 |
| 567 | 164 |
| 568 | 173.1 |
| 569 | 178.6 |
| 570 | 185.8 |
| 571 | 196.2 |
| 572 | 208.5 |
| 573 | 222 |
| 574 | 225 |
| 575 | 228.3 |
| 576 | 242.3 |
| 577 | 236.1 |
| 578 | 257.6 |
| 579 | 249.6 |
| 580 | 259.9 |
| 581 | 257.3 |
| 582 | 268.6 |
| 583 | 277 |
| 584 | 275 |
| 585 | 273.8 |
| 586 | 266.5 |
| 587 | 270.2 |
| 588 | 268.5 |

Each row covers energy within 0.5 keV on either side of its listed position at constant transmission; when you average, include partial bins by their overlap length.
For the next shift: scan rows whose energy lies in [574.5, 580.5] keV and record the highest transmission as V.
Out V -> 259.9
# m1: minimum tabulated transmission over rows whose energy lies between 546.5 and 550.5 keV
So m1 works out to 77.01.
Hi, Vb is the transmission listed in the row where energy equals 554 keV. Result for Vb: 109.7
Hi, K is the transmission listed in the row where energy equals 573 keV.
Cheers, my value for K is 222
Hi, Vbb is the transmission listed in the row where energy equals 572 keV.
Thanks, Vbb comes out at 208.5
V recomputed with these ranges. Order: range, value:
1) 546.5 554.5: 109.7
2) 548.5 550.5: 86.65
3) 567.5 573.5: 222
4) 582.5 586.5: 277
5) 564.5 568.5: 173.1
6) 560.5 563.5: 136.8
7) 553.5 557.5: 115.1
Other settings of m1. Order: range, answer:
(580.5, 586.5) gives 257.3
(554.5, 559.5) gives 110.1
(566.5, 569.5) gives 164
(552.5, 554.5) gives 102.8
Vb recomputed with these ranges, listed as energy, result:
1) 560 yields 126.7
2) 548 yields 77.01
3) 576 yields 242.3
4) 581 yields 257.3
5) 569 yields 178.6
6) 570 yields 185.8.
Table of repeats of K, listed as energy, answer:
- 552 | 93.63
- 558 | 116.8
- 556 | 112.8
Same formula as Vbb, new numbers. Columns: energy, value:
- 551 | 91.88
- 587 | 270.2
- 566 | 160.8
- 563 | 136.8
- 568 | 173.1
